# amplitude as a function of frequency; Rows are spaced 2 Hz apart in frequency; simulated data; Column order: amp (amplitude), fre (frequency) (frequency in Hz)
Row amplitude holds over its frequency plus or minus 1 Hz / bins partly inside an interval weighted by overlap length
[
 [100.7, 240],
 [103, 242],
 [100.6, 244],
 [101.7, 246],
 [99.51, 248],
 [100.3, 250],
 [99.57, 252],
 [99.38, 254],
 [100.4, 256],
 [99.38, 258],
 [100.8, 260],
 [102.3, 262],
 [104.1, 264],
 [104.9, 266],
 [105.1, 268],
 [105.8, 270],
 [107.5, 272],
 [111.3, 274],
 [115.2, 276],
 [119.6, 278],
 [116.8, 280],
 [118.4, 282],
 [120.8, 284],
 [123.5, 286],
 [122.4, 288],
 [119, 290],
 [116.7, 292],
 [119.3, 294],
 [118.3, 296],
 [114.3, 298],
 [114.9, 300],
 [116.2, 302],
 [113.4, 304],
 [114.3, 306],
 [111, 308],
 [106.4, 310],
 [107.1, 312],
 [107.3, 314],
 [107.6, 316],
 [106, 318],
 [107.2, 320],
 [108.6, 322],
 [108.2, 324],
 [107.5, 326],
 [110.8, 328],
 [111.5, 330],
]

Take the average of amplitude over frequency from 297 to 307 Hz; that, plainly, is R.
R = 115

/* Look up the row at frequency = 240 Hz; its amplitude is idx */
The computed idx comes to 100.7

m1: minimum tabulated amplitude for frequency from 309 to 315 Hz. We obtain 106.4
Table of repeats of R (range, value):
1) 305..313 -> 110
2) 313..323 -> 107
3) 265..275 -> 107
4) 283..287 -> 122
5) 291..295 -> 118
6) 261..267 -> 104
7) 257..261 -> 100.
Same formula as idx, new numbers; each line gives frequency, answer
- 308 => 111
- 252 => 99.57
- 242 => 103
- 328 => 110.8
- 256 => 100.4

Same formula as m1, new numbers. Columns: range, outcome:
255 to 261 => 99.38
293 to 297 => 118.3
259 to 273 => 100.8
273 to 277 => 111.3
